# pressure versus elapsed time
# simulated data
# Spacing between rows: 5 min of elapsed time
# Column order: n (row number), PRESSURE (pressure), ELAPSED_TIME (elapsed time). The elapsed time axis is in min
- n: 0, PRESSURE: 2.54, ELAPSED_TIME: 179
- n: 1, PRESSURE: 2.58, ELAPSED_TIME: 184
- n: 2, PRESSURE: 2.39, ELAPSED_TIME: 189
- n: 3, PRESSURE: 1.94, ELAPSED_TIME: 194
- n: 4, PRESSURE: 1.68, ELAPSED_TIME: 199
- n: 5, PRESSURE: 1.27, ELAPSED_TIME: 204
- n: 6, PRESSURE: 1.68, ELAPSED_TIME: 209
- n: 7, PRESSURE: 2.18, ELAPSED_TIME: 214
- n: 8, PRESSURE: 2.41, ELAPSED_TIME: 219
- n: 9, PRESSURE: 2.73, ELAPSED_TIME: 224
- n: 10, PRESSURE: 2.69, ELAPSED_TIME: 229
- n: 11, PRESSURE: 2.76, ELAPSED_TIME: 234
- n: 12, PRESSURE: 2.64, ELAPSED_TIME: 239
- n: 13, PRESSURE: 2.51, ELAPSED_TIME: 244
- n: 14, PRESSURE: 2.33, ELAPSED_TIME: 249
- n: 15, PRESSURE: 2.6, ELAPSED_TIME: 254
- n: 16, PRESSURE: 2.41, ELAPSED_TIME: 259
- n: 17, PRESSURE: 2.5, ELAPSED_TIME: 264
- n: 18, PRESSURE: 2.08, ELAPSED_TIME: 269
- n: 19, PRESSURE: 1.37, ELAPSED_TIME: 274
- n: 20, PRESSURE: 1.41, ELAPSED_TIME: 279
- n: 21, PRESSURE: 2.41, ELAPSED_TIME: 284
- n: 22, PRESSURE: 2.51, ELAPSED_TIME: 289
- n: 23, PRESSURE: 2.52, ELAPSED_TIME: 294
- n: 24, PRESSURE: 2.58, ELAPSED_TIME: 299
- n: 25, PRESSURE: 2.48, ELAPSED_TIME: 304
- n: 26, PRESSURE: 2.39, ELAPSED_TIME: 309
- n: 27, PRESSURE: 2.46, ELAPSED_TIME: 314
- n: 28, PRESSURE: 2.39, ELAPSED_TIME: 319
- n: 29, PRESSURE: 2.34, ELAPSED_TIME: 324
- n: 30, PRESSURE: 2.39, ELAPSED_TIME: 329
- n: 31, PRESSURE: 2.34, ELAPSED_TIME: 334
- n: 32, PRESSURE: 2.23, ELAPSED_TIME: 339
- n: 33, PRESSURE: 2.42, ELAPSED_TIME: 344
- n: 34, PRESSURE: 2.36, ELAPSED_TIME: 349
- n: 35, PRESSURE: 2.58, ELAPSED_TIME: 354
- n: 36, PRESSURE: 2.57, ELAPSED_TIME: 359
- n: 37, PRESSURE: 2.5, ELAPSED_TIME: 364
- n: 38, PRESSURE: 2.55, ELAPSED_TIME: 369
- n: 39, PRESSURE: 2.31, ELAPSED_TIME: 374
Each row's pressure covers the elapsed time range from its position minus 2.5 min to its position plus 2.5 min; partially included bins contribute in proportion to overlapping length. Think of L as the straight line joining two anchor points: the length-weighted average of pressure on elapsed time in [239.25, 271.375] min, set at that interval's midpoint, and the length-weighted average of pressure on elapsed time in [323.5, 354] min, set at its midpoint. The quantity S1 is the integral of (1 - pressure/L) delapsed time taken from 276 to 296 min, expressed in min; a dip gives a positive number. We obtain 1.8 min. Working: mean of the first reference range 2.42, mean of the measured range 2.18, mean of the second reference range 2.37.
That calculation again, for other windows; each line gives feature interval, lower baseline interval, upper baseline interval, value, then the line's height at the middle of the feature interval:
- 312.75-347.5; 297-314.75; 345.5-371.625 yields 1.8 min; 2.49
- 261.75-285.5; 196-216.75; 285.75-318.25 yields 3.4 min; 2.26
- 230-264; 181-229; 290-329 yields -4.3 min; 2.26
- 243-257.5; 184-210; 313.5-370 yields -2.8 min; 2.08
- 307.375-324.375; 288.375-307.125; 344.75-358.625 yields 0.7 min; 2.51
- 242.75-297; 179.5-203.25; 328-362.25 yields 0.7 min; 2.27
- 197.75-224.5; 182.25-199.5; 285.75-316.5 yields 3.5 min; 2.24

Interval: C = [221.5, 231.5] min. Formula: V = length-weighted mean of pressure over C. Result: 2.71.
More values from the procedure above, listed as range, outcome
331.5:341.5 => 2.29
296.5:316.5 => 2.48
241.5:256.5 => 2.48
